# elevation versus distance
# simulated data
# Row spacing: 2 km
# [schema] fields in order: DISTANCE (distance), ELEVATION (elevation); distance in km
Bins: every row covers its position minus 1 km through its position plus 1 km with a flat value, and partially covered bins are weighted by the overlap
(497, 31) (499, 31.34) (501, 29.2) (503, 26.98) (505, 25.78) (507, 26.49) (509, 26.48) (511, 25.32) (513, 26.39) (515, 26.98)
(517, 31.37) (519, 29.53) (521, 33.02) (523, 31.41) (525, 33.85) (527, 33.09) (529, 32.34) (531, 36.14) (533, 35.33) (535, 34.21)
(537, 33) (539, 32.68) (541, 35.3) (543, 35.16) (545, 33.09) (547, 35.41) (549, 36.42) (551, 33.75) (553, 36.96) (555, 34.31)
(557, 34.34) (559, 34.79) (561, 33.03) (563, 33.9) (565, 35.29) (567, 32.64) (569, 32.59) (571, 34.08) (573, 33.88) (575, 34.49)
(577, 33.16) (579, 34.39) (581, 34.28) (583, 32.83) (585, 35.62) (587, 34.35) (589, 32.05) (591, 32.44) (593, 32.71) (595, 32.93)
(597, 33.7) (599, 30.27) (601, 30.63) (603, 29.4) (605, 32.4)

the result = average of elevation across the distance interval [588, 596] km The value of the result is 32.5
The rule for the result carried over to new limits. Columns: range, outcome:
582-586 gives 34.2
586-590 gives 33.2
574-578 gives 33.8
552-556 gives 35.6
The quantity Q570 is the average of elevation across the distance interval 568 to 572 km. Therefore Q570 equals 33.3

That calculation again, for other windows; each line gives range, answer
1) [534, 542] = 33.8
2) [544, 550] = 35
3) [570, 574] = 34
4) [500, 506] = 27.3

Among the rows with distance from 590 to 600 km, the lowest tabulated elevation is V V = 30.27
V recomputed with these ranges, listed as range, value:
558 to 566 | 33.03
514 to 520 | 26.98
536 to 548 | 32.68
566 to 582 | 32.59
